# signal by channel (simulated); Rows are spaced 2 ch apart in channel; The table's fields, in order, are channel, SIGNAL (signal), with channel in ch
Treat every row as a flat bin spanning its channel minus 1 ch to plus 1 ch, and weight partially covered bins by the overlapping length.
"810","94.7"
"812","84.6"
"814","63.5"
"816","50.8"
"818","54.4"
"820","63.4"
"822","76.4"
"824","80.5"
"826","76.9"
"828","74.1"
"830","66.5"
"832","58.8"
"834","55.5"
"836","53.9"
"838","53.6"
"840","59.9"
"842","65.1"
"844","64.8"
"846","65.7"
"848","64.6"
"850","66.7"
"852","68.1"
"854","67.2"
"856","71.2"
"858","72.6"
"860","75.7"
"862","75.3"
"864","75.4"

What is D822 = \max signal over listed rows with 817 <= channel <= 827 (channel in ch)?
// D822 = 80.5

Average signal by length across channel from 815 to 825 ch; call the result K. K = 65.1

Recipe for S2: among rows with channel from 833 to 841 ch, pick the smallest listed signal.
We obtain 53.6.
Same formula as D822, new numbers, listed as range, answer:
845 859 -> 72.6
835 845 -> 65.1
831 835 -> 58.8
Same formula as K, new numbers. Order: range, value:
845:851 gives 65.7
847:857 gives 67.6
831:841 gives 56.3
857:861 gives 74.2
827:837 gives 61.8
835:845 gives 59.5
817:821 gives 58.9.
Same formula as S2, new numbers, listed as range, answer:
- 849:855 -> 66.7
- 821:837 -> 53.9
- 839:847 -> 59.9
